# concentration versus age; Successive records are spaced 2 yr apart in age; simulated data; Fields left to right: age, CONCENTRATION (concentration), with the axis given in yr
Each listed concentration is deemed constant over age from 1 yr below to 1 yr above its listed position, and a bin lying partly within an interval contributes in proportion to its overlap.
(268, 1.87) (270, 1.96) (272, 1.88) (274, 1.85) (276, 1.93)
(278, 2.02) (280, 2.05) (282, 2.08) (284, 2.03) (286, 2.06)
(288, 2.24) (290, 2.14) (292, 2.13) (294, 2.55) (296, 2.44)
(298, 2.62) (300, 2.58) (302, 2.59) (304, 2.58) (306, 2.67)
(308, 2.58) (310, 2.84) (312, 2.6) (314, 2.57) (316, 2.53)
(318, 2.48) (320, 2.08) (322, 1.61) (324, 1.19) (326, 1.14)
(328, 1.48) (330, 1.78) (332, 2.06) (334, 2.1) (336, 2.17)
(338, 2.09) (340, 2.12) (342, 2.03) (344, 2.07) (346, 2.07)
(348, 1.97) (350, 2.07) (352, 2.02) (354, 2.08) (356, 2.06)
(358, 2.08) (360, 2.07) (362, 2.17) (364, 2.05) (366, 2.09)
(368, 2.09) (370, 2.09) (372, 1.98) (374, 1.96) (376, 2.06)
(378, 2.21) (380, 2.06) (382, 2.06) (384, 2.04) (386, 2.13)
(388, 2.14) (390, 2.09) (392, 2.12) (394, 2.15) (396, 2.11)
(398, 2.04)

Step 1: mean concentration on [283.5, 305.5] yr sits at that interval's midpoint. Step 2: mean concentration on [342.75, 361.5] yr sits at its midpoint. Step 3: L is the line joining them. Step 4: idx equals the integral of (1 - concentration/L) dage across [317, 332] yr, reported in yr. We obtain 3.4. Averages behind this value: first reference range 2.37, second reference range 2.06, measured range 1.71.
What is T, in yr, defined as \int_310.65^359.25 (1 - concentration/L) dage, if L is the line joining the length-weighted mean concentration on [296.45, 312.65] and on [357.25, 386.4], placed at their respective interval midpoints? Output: 7.1 yr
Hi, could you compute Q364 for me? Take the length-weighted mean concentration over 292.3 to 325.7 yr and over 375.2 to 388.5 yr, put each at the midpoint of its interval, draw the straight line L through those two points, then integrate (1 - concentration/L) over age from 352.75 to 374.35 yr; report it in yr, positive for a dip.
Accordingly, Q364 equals 1.0 yr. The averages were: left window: 2.37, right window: 2.1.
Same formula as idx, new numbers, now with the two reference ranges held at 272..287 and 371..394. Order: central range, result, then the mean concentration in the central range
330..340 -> -0.2 yr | 2.07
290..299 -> -1.8 yr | 2.4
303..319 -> -4.6 yr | 2.61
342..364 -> -0.1 yr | 2.06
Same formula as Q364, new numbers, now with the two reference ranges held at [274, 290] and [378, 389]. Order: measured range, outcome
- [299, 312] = -3.6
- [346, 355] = 0.2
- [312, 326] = 0.1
